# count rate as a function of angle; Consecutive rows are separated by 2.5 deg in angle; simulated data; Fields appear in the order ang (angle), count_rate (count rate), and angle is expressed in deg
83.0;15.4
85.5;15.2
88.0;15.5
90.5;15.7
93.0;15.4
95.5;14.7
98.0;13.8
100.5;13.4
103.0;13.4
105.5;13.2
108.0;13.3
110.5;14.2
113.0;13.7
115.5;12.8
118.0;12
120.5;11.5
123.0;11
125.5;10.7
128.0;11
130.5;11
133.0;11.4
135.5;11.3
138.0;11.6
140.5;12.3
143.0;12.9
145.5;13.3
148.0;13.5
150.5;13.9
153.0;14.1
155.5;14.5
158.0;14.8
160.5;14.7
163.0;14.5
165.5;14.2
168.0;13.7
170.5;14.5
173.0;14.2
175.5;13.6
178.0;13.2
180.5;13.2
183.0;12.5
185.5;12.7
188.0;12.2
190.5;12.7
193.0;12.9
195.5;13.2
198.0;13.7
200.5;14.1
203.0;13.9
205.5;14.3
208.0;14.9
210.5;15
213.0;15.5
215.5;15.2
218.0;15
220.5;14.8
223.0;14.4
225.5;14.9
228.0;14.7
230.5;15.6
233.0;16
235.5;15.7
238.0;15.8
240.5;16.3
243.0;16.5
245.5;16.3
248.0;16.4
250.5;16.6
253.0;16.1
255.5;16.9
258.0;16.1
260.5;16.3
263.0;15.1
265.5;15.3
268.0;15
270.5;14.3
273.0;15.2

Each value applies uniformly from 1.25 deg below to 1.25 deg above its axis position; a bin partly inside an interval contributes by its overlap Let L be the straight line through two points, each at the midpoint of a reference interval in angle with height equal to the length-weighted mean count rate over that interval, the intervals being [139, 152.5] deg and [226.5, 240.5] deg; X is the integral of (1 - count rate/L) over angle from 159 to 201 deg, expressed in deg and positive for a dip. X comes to 1.8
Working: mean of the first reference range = 13.2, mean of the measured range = 13.5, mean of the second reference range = 15.6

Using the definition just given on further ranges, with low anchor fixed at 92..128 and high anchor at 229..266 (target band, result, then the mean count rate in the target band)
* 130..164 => 1.7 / 13.2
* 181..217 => 3.0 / 13.8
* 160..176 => 0.1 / 14.2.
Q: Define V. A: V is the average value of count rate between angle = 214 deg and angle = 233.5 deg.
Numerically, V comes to 15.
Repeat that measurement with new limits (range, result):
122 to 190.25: 13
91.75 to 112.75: 13.9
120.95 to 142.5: 11.4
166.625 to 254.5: 14.6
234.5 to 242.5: 16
